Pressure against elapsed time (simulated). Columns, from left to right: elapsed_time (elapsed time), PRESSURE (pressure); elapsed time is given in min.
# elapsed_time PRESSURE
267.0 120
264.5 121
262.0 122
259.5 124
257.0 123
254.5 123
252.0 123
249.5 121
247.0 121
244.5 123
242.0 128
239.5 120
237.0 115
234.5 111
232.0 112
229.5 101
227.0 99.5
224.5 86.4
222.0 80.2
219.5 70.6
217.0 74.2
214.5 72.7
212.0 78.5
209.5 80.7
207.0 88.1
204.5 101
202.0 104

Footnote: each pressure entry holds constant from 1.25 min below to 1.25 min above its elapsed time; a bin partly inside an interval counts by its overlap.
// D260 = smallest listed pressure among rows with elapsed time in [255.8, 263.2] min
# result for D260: 122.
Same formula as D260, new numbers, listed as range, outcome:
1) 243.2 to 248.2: 121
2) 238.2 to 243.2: 120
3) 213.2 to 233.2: 70.6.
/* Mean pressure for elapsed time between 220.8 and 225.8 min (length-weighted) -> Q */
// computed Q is 83.5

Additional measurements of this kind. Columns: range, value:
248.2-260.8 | 123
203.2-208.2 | 94.7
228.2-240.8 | 112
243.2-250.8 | 122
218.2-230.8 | 87.6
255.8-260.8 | 123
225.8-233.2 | 104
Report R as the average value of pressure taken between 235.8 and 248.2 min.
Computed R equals 121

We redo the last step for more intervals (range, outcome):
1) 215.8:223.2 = 75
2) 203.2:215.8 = 84.2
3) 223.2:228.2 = 92.8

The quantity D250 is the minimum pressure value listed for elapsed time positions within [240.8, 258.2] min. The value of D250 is 121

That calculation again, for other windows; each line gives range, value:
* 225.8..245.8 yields 99.5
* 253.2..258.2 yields 123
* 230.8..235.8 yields 111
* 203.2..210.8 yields 80.7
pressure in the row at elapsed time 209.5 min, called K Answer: 80.7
